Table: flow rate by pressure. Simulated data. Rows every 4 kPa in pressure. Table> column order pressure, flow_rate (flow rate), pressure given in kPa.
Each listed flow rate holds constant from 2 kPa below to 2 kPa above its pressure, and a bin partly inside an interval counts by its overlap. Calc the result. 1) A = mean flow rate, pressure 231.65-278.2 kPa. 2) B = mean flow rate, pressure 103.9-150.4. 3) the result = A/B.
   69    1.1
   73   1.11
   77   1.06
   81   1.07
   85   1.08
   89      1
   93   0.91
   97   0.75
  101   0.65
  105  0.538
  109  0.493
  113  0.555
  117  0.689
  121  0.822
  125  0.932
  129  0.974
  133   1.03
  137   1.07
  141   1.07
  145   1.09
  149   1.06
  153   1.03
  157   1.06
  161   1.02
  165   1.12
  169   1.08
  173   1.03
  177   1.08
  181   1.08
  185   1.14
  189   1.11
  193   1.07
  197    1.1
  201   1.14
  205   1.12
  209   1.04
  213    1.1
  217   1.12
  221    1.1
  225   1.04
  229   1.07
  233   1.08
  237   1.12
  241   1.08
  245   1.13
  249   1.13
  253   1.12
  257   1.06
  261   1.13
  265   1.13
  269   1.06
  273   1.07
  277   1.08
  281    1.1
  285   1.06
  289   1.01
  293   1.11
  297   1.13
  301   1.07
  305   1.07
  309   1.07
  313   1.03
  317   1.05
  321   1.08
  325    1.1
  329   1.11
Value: 1.3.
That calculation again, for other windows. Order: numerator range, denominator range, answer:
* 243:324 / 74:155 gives 1.21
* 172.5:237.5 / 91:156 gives 1.27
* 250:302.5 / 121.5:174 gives 1.05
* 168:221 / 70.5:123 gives 1.32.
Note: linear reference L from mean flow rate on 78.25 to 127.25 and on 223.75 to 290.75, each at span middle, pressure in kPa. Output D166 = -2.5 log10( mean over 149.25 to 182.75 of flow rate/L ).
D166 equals -0.16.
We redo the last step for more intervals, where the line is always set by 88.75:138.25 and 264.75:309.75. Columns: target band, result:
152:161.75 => -0.20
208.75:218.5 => -0.15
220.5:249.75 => -0.10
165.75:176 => -0.20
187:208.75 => -0.18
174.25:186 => -0.21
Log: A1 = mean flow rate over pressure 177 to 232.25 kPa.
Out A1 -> 1.09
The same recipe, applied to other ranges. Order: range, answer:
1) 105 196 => 0.974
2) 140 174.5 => 1.06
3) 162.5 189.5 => 1.09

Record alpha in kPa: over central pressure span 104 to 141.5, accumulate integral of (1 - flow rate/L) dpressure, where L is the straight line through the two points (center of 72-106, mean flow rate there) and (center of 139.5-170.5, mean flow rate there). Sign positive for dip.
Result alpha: 6.9 kPa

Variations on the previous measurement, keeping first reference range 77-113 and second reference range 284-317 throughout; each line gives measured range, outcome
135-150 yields -3.50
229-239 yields -1.11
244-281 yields -2.91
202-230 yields -3.63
